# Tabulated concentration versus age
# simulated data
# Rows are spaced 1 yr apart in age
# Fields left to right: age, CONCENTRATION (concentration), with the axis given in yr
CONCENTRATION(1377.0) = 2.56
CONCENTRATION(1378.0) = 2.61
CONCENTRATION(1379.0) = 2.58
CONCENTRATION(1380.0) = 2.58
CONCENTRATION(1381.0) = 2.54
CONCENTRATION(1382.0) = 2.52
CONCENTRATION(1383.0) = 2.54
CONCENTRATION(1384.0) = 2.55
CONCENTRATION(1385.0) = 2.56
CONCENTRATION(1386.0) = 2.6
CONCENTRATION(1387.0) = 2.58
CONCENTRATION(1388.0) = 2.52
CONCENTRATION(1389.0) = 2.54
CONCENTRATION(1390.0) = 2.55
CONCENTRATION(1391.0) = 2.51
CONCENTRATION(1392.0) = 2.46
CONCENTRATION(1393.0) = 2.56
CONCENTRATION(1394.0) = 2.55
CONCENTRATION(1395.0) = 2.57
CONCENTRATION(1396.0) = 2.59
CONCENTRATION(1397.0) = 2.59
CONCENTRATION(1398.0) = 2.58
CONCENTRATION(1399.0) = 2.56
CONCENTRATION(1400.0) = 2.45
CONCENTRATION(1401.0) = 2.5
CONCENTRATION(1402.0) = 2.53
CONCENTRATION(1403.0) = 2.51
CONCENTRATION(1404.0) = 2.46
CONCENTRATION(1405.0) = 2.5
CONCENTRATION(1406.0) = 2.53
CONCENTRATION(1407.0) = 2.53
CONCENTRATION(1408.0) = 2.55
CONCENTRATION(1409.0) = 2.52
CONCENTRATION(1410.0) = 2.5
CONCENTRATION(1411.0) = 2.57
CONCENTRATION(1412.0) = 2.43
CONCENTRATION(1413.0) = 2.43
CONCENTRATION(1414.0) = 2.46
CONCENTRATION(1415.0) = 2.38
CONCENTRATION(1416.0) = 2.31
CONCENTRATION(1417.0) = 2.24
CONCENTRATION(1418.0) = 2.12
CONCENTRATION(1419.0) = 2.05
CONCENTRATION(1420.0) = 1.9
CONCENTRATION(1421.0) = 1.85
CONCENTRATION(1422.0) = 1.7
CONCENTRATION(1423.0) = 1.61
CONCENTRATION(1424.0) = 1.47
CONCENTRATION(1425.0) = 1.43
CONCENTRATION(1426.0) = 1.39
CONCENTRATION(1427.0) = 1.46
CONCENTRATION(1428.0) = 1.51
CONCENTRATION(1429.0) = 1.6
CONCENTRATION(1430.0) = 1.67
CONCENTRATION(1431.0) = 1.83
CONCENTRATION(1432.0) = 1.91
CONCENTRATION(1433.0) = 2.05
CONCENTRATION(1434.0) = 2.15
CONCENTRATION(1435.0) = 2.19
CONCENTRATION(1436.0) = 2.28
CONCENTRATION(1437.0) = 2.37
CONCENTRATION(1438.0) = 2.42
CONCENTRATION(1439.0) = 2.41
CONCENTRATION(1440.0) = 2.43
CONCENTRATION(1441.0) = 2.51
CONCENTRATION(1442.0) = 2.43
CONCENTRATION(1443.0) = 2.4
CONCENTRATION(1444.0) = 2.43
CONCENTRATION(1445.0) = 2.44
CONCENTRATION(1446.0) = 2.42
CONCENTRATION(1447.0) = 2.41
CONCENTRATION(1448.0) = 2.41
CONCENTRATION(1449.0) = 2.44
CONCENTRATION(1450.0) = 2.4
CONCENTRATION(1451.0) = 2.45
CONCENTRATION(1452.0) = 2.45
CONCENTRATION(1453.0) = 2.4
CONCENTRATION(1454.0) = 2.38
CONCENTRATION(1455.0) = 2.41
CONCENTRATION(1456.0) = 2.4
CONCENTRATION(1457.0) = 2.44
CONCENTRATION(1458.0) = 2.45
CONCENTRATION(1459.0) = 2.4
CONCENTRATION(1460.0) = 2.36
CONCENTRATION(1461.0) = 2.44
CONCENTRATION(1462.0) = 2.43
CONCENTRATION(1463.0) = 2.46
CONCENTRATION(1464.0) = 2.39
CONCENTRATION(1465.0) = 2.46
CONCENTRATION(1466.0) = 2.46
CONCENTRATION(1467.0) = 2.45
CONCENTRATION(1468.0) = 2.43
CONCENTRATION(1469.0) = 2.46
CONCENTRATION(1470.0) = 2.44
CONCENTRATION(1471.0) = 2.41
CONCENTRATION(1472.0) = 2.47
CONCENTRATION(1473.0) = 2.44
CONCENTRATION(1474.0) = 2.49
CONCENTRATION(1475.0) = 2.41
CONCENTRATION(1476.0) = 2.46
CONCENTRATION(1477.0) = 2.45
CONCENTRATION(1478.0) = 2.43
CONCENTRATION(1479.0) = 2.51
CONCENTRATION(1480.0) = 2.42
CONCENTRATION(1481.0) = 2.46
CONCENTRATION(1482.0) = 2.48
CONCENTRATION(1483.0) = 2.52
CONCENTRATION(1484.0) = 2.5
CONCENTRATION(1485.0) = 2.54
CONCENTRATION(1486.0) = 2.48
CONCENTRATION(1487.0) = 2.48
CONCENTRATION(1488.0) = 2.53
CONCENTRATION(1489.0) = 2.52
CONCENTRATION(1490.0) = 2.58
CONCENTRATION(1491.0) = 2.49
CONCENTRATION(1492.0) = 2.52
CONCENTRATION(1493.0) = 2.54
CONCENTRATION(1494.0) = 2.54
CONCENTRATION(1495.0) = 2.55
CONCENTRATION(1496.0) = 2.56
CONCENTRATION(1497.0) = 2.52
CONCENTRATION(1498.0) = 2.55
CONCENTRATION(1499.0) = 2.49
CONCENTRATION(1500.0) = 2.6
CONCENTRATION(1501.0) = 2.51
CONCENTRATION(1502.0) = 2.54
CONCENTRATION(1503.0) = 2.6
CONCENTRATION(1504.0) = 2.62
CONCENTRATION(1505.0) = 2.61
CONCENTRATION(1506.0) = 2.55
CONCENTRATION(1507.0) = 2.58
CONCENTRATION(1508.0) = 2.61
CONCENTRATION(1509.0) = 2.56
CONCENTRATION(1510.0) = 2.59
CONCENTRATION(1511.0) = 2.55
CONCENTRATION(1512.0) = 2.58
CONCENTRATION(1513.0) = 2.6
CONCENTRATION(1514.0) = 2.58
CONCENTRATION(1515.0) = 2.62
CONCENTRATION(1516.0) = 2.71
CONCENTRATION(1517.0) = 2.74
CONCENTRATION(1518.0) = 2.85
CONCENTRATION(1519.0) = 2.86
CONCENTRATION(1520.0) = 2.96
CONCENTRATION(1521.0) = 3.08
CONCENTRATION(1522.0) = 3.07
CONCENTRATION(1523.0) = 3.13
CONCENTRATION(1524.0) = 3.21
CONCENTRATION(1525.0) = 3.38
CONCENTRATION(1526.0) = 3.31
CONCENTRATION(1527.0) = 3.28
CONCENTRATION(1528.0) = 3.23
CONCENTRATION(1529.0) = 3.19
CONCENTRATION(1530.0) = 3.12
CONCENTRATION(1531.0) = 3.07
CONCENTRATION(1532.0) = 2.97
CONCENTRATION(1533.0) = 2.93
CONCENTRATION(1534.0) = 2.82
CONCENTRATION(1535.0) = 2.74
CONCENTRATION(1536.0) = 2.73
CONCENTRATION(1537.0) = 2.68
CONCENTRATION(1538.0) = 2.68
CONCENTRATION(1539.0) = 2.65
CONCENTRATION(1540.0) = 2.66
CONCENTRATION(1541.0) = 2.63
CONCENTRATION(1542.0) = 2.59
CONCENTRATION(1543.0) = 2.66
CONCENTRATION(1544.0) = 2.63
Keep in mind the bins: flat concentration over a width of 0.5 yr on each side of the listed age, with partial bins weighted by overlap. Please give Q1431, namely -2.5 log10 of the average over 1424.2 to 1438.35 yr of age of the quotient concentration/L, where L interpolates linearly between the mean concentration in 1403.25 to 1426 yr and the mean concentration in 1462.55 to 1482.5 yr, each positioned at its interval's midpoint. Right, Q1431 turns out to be 0.22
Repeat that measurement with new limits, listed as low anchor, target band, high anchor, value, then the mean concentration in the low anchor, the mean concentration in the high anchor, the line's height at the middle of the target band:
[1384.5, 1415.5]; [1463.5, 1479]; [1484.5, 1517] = 0.05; 2.52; 2.56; 2.55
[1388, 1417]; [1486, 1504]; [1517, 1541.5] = 0.12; 2.5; 2.96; 2.84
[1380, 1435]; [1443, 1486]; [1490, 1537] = 0.04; 2.27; 2.77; 2.54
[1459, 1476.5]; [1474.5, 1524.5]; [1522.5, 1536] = 0.07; 2.44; 3.09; 2.78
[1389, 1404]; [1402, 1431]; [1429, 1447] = 0.15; 2.53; 2.24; 2.39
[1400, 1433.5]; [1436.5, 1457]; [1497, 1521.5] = -0.06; 2.11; 2.64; 2.28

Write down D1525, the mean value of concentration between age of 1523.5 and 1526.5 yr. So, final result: 3.3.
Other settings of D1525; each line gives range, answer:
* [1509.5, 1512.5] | 2.57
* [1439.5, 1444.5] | 2.44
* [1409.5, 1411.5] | 2.54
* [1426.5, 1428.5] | 1.48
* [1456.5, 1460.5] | 2.41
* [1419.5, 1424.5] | 1.71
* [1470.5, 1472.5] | 2.44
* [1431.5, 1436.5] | 2.12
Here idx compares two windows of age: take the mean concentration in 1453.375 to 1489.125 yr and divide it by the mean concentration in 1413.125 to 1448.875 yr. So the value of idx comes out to 1.18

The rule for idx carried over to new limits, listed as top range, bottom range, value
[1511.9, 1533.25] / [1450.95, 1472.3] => 1.23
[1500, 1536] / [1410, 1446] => 1.35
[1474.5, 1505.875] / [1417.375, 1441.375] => 1.31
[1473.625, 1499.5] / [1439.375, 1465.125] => 1.03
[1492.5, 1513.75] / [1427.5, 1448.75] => 1.16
